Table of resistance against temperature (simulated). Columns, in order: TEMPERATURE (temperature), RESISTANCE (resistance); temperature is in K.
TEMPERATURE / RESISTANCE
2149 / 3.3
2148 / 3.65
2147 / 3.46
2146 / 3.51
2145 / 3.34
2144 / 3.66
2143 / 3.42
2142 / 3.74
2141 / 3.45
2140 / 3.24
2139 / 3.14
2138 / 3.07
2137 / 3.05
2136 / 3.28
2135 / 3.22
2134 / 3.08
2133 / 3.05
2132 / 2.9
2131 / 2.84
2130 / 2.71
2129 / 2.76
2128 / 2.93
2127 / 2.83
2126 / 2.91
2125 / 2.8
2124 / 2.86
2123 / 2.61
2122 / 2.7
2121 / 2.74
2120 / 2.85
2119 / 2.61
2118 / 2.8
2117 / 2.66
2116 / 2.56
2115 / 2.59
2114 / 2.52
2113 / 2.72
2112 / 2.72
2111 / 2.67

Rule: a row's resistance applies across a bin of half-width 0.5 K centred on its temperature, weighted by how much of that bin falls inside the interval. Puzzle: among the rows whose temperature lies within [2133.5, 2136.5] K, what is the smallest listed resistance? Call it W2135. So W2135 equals 3.08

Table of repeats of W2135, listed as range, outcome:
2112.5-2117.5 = 2.52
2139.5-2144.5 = 3.24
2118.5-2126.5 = 2.61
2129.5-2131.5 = 2.71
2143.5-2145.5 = 3.34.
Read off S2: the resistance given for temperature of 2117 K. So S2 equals 2.66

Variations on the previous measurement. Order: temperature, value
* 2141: 3.45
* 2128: 2.93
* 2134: 3.08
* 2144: 3.66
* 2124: 2.86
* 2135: 3.22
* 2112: 2.72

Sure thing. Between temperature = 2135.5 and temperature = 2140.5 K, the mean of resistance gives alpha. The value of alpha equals 3.16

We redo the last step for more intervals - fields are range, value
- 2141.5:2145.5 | 3.54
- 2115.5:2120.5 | 2.7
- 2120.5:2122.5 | 2.72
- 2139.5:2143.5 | 3.46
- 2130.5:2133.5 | 2.93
